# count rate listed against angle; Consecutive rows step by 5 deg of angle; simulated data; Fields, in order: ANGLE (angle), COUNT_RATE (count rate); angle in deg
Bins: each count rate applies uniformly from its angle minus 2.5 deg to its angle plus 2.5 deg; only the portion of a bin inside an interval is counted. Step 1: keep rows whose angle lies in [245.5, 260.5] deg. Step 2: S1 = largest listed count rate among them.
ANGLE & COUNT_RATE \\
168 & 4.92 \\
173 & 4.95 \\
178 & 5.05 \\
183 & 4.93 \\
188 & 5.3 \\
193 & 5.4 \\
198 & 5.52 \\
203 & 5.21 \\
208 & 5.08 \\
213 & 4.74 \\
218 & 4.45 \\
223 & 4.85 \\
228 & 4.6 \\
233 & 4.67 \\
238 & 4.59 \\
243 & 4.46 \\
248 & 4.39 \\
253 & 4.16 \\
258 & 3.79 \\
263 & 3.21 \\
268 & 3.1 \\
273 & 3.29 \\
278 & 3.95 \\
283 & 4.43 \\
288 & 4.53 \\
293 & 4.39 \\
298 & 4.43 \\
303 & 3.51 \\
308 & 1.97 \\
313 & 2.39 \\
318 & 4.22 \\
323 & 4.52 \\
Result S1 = 4.39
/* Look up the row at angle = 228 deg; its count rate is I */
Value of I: 4.6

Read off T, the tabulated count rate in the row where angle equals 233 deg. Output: 4.67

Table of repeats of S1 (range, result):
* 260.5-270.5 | 3.21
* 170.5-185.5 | 5.05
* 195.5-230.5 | 5.52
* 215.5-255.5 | 4.85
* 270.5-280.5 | 3.95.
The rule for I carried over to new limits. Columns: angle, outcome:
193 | 5.4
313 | 2.39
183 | 4.93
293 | 4.39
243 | 4.46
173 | 4.95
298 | 4.43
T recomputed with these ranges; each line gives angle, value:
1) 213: 4.74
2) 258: 3.79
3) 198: 5.52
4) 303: 3.51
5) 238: 4.59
